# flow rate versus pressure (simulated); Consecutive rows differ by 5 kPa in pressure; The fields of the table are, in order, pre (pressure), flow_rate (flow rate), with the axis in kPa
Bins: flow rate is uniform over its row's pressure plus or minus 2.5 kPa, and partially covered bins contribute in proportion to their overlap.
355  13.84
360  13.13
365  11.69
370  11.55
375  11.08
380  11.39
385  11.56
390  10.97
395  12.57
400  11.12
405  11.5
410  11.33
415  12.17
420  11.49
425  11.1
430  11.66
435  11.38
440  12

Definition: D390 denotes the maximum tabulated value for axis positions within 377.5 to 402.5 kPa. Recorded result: 12.57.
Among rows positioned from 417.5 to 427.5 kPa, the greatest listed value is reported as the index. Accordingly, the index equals 11.49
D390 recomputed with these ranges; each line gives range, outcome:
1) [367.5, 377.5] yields 11.55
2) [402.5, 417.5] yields 12.17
